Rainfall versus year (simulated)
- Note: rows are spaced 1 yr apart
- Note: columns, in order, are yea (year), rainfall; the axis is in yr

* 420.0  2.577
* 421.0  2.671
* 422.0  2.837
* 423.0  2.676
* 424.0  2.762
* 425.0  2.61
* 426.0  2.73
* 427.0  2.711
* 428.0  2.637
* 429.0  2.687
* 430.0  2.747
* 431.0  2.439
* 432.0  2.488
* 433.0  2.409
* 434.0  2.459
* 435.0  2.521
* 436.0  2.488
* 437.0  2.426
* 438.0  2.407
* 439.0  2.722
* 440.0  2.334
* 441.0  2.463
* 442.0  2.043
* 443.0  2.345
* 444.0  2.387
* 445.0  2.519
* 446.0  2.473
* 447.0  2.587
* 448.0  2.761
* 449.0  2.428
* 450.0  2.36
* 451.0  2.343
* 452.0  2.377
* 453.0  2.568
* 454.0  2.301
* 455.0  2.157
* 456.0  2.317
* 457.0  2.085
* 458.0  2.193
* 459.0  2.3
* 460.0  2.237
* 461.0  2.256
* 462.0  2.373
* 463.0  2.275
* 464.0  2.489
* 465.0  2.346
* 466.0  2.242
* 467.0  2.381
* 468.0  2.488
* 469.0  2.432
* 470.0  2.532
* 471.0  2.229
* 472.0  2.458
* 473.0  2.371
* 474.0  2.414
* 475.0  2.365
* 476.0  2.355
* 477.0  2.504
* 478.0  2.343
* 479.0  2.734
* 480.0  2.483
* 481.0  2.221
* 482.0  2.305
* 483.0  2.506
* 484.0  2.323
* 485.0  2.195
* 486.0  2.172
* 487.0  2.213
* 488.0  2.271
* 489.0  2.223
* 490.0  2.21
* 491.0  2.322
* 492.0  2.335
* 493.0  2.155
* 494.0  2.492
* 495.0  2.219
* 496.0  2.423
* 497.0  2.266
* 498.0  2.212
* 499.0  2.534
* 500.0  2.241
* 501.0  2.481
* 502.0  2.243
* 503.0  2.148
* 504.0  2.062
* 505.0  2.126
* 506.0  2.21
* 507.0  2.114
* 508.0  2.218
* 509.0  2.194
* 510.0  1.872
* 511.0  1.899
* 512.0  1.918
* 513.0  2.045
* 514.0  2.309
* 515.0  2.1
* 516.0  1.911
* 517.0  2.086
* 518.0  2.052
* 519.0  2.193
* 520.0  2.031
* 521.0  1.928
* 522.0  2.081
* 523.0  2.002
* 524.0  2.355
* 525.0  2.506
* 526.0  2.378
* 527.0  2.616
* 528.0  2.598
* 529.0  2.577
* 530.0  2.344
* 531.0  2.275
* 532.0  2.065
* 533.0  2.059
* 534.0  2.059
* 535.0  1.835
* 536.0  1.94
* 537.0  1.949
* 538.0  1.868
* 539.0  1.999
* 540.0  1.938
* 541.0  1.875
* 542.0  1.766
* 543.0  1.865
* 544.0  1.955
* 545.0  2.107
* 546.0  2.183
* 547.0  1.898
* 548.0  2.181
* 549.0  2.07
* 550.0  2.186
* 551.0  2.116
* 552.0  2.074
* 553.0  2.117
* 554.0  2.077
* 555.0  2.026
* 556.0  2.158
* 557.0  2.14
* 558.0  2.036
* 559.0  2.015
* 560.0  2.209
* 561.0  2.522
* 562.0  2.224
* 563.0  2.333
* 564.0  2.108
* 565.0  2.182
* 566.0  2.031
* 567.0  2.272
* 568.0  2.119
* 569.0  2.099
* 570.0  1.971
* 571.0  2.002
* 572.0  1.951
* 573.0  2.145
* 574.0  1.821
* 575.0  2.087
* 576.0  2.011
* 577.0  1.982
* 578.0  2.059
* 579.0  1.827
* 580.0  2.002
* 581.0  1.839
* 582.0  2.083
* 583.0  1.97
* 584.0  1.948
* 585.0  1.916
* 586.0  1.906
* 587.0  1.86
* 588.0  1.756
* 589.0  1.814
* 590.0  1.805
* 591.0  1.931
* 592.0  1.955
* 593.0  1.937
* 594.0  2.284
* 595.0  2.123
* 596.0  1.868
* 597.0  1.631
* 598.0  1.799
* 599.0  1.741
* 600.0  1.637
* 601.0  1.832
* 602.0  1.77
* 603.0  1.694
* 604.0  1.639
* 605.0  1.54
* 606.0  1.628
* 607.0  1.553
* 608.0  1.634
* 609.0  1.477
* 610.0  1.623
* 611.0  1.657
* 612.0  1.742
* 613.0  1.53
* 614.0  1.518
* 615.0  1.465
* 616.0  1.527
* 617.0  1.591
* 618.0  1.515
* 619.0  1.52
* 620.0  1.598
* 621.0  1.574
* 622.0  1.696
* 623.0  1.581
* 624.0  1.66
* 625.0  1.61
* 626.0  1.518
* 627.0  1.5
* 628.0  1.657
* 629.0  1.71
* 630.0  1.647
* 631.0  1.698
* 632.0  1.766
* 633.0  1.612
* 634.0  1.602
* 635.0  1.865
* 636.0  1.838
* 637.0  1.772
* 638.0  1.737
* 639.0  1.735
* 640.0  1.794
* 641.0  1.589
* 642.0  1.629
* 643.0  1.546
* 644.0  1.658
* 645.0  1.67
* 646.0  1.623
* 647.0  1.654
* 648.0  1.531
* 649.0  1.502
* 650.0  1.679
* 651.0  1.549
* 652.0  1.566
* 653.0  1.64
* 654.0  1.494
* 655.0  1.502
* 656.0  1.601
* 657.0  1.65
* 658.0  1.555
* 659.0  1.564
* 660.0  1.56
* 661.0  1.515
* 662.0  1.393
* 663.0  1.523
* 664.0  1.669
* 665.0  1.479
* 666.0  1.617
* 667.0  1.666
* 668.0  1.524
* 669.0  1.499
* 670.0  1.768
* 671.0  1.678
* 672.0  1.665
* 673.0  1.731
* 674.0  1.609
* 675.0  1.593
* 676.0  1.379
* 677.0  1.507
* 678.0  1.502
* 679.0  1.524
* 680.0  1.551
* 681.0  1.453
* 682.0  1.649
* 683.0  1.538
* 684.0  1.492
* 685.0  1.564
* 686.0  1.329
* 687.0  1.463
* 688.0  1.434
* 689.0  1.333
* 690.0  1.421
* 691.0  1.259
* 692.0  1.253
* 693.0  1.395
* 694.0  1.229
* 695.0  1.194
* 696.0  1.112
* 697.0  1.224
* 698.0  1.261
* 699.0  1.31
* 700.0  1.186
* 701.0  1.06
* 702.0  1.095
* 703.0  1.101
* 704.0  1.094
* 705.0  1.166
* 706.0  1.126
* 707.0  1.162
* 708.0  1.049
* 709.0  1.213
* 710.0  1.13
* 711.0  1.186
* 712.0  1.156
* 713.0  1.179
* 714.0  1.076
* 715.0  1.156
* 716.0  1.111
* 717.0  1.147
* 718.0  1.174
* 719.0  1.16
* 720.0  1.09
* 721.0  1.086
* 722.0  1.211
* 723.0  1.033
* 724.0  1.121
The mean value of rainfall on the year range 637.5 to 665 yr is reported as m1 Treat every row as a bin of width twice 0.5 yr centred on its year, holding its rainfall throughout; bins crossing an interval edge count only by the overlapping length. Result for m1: 1.6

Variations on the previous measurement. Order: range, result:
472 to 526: 2.24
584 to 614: 1.77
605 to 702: 1.54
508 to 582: 2.09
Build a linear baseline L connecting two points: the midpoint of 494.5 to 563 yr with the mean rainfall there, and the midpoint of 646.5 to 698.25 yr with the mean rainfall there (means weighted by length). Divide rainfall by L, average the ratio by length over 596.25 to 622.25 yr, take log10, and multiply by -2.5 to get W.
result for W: 0.10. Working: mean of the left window 2.14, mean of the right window 1.5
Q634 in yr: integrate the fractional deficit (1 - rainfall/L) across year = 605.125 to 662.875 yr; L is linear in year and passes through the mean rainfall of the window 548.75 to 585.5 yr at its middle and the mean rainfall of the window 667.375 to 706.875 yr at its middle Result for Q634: 2.7 yr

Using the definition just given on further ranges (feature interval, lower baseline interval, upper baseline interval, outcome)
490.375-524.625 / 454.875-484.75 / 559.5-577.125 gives 1.4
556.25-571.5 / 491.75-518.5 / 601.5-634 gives -2.2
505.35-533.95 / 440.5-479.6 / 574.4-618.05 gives -0.7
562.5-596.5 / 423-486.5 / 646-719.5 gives -2.5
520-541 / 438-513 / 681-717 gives -1.0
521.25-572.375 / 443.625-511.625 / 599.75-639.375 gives -3.5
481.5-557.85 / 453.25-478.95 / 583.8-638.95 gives -1.7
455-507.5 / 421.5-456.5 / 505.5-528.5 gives 0.0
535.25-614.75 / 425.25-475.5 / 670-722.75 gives -3.3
